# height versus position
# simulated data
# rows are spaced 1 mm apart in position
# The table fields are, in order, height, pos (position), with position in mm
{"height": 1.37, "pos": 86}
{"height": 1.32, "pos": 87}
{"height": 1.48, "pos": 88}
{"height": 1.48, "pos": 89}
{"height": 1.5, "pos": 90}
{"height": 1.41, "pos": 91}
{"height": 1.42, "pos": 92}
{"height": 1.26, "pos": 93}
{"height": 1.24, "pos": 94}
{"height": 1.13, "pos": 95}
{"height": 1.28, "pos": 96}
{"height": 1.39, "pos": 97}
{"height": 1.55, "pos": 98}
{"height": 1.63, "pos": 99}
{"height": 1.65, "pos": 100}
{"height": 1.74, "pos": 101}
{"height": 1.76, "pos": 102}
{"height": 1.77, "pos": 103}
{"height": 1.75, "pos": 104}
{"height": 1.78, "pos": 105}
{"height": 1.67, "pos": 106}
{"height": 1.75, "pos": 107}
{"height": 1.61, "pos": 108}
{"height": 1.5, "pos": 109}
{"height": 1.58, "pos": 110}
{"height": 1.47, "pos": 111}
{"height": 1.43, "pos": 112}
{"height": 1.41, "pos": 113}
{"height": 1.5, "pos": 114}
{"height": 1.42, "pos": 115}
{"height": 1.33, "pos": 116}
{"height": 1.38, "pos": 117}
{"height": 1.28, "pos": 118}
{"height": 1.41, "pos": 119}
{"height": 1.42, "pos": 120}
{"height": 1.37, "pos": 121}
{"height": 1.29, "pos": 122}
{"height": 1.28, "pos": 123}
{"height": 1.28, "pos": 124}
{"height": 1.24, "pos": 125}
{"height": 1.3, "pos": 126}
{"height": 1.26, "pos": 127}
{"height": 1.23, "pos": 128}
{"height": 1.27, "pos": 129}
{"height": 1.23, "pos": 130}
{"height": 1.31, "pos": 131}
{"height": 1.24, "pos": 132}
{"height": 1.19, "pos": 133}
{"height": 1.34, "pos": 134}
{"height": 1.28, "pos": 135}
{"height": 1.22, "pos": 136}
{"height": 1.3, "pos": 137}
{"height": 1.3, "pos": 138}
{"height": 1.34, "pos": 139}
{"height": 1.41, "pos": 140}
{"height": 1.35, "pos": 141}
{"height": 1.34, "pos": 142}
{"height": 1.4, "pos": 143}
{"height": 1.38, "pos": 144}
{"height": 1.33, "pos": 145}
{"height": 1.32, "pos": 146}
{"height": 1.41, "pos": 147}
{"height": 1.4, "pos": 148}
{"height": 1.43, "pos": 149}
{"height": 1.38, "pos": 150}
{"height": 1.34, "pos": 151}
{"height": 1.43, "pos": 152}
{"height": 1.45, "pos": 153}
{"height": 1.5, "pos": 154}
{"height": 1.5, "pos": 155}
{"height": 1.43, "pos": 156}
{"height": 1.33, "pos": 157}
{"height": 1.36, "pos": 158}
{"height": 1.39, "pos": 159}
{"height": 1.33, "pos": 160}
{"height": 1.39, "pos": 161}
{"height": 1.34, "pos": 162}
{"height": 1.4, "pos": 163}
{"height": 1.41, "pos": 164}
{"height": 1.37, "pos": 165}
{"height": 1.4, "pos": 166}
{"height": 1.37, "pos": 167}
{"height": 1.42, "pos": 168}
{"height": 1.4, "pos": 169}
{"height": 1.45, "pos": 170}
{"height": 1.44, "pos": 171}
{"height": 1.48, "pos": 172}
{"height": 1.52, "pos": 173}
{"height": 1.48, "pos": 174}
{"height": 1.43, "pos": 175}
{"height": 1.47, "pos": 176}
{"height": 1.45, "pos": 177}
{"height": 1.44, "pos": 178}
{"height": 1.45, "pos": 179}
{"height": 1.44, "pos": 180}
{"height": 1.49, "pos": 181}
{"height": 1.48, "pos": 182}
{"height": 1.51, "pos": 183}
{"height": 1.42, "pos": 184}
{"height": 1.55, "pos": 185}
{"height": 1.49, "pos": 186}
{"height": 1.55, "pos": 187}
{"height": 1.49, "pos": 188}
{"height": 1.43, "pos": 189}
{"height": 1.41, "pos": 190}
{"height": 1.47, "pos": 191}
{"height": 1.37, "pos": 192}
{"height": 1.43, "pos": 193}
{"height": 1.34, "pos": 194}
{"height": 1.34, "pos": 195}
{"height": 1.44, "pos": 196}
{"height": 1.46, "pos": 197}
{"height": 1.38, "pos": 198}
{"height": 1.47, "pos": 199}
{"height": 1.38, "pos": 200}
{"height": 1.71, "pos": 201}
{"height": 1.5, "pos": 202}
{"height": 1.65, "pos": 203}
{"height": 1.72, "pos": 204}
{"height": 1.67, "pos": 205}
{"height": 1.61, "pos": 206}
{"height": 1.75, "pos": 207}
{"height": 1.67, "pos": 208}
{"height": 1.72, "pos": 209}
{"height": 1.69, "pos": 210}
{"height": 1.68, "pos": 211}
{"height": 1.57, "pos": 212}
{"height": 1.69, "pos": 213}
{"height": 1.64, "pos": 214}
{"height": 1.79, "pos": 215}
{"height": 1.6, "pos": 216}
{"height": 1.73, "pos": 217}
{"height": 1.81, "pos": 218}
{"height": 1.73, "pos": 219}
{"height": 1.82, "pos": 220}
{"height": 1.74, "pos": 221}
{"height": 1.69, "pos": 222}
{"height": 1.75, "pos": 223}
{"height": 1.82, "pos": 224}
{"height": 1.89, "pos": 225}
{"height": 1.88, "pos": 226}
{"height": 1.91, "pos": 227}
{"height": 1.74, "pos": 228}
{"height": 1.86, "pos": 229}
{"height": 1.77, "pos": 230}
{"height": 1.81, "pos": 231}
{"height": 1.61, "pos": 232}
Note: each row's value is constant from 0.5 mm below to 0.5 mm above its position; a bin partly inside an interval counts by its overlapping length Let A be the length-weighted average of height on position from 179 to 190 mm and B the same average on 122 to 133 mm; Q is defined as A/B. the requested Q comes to 1.2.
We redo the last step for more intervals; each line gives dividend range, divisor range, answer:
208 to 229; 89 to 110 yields 1.13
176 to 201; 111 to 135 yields 1.10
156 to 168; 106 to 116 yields 0.91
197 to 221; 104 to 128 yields 1.15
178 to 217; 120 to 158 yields 1.15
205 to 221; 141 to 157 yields 1.22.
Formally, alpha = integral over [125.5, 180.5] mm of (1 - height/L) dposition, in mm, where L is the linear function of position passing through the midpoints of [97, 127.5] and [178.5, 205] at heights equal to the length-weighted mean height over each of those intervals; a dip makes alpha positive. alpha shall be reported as 4.13 mm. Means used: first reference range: 1.49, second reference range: 1.48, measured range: 1.37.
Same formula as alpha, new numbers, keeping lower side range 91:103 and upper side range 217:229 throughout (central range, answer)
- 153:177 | 3.3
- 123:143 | 3.5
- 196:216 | 1.6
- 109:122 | 0.9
